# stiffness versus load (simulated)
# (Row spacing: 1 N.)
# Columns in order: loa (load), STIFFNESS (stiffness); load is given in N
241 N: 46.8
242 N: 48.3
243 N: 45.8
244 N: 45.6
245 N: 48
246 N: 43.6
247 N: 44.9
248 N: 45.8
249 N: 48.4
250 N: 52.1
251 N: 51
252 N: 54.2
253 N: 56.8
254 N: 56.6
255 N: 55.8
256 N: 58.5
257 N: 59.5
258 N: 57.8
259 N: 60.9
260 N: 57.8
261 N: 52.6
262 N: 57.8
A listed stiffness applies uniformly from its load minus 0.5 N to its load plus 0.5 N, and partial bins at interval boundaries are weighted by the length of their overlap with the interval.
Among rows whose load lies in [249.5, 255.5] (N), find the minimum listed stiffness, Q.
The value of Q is 51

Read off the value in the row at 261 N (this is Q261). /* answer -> 52.6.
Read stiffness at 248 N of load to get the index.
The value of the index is 45.8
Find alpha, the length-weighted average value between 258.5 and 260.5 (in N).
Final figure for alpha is 59.3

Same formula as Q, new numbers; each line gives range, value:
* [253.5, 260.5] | 55.8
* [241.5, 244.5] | 45.6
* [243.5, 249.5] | 43.6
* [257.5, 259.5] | 57.8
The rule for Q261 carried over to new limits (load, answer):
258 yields 57.8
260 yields 57.8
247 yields 44.9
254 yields 56.6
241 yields 46.8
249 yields 48.4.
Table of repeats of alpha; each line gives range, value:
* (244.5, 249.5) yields 46.1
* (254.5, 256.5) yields 57.1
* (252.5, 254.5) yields 56.7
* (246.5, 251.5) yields 48.4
